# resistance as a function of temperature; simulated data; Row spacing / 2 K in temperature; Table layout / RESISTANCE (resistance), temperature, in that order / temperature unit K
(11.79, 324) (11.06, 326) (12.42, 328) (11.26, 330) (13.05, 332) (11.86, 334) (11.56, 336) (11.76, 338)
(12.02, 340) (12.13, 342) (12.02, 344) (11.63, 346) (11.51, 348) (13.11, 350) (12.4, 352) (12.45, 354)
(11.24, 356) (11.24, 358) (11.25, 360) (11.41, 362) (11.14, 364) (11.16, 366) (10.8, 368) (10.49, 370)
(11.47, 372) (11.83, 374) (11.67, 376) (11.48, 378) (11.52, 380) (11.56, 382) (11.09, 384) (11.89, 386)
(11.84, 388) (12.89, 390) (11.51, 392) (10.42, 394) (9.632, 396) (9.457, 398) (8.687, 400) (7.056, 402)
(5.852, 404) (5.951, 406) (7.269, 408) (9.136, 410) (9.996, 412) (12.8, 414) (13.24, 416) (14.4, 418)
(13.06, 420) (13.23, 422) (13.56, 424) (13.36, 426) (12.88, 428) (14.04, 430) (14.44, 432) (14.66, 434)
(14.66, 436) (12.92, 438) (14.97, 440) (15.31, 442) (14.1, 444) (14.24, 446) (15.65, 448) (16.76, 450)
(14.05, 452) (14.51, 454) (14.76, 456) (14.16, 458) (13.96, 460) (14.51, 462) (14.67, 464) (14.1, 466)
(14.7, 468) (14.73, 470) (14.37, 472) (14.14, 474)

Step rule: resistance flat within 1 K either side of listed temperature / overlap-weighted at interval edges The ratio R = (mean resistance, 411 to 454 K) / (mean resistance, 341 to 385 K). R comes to 1.2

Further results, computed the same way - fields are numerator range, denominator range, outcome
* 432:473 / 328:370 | 1.24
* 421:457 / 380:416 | 1.44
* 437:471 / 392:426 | 1.41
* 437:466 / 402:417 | 1.62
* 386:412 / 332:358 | 0.77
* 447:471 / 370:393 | 1.26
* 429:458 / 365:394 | 1.27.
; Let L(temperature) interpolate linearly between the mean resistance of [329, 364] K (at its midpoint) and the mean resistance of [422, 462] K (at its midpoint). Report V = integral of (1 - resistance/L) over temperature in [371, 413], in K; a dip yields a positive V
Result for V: 9.3 K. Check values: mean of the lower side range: 11.9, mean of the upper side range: 14.3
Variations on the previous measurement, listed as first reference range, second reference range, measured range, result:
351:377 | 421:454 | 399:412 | 5.51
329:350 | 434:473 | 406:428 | 3.19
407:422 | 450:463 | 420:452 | -2.97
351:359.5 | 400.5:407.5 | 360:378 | -1.73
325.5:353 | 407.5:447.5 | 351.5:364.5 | 0.72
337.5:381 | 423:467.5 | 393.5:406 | 4.52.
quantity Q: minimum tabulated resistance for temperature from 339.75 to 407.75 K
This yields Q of 5.852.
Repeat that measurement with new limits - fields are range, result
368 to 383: 10.49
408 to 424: 7.269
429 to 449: 12.92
